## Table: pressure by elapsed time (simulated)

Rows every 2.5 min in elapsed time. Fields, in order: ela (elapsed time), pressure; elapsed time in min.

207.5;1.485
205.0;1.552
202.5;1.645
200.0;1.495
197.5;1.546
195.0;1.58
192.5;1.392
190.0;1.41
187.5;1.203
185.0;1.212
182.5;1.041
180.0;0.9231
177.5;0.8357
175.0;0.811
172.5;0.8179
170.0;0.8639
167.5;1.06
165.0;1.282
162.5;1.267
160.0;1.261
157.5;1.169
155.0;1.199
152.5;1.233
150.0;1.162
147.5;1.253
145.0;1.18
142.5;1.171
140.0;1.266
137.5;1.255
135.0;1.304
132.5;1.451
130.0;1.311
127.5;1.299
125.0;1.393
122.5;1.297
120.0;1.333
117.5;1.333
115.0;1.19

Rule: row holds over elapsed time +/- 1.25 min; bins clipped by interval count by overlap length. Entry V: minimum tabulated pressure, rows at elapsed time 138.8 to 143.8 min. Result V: 1.171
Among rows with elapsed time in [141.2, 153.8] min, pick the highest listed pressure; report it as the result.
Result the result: 1.253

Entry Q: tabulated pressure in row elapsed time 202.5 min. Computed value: 1.645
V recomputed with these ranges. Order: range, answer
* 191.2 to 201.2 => 1.392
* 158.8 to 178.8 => 0.811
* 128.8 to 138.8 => 1.255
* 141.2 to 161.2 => 1.162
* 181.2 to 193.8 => 1.041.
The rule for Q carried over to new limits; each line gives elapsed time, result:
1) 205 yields 1.552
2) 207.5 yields 1.485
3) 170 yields 0.8639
